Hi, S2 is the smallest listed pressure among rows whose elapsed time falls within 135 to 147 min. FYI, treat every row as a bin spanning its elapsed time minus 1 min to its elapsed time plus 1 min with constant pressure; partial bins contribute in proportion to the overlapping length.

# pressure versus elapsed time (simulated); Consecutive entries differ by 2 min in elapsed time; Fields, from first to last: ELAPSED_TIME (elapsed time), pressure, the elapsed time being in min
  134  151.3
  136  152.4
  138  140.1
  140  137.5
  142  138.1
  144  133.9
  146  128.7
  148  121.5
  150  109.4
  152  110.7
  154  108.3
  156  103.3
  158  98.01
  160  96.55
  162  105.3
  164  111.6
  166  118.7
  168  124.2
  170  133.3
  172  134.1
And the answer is 128.7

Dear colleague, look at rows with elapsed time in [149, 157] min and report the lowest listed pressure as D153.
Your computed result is 103.3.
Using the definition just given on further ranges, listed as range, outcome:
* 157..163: 96.55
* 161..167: 105.3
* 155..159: 98.01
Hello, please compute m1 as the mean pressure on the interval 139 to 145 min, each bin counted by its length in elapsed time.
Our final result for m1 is 136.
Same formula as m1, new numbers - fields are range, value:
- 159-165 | 104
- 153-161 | 102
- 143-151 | 123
